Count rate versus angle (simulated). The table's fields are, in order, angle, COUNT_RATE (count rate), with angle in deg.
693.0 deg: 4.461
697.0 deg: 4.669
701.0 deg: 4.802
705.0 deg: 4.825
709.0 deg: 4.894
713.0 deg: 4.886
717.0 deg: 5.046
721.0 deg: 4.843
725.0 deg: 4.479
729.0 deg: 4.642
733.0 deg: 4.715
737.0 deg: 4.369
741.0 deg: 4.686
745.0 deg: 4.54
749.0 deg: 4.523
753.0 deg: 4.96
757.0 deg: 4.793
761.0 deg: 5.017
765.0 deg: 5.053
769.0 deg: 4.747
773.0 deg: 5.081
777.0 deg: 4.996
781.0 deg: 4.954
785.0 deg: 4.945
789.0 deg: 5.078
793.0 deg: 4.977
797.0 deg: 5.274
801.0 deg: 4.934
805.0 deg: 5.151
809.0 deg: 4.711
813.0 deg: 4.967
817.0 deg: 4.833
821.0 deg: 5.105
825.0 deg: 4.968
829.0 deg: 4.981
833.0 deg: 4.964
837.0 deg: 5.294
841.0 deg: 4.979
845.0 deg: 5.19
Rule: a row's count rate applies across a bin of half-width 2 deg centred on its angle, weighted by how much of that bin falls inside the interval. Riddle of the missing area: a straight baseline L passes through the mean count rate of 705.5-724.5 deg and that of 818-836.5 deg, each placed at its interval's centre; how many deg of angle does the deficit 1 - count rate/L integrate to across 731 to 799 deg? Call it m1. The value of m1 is 1.0 deg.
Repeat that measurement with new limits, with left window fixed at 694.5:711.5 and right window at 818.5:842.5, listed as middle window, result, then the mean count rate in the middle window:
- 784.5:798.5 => -0.30 deg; 5.07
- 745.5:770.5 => 0.35 deg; 4.83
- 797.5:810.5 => 0.03 deg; 4.98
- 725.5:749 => 1.36 deg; 4.58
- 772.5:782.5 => -0.13 deg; 5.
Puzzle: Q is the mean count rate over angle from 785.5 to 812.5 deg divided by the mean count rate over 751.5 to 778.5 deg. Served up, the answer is 1.0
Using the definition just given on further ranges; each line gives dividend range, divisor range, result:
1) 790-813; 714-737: 1.06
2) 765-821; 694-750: 1.06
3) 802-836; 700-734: 1.04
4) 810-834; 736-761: 1.06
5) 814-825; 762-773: 1.01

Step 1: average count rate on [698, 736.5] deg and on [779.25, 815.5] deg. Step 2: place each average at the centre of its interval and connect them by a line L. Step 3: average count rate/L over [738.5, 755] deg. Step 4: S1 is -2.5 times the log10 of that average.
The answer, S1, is 0.04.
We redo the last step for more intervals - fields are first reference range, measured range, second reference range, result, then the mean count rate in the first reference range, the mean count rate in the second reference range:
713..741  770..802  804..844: -0.03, 4.7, 5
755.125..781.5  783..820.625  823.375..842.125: 0.00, 4.95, 5.04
